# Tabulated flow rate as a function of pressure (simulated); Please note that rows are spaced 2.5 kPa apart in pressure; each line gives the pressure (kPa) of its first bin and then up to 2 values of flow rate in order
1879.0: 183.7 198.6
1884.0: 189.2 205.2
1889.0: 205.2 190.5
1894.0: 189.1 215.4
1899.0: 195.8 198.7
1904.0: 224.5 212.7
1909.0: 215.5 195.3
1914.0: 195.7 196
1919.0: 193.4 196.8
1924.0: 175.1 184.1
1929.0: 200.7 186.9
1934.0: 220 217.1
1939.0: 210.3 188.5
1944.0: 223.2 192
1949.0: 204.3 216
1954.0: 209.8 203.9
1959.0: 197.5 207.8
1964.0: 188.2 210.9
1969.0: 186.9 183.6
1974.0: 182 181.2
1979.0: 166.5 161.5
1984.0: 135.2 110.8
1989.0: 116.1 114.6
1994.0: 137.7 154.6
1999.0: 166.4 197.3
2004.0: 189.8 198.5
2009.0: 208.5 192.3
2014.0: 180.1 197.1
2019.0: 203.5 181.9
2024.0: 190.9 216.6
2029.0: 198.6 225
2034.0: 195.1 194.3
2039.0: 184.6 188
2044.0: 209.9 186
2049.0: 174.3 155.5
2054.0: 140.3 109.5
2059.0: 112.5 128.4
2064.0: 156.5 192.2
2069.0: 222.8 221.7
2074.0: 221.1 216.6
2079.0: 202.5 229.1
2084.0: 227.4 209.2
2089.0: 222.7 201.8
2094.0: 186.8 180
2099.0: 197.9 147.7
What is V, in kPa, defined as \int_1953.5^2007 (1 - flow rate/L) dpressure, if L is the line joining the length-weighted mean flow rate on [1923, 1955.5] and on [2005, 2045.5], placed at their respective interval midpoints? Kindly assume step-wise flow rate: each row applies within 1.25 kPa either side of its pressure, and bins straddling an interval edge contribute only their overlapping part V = 7.6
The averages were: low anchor 202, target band 172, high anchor 198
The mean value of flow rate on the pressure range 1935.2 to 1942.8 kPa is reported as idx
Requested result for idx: 206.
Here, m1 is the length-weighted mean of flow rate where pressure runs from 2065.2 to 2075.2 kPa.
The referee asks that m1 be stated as 214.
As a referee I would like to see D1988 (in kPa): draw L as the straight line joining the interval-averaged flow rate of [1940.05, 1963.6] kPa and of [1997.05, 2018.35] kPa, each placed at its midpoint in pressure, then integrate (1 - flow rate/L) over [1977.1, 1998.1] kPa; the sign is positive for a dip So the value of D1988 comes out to 6.1 kPa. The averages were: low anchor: 204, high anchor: 190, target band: 139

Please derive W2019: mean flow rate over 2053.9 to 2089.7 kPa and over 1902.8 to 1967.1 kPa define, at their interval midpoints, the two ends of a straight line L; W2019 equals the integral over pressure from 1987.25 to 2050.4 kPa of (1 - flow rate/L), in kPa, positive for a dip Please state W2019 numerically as 3.4 kPa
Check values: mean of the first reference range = 202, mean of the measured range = 183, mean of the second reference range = 188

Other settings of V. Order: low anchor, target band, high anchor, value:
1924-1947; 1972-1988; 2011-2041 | 3.39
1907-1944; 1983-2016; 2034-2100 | 5.18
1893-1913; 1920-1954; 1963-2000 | -2.93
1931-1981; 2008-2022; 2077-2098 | 0.57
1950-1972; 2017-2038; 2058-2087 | -0.29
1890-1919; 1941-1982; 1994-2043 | 0.39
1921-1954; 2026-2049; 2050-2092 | -0.95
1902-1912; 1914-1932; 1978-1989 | 0.56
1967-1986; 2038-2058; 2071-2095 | 3.17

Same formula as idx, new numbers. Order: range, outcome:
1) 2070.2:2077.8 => 220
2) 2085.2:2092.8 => 211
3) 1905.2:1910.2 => 214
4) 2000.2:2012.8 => 197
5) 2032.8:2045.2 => 194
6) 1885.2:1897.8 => 201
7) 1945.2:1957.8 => 205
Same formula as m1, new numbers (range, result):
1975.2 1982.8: 170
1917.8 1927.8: 187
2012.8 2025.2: 191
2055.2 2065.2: 127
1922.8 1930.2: 187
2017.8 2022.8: 193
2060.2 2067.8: 159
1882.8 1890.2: 200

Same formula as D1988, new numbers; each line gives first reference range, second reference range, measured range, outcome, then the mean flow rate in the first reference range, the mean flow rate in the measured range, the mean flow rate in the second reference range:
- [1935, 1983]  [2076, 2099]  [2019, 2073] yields 6.1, 196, 181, 208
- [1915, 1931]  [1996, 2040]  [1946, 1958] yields -0.9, 191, 206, 194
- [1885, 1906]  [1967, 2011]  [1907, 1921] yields -0.3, 203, 200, 165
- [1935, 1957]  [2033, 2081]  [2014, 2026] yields -0.3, 207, 193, 180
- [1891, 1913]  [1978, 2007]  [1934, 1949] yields -2.1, 205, 207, 153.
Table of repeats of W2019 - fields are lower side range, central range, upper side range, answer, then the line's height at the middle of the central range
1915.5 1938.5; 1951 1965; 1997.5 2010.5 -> -0.6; 195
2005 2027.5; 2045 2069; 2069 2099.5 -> 5.8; 205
